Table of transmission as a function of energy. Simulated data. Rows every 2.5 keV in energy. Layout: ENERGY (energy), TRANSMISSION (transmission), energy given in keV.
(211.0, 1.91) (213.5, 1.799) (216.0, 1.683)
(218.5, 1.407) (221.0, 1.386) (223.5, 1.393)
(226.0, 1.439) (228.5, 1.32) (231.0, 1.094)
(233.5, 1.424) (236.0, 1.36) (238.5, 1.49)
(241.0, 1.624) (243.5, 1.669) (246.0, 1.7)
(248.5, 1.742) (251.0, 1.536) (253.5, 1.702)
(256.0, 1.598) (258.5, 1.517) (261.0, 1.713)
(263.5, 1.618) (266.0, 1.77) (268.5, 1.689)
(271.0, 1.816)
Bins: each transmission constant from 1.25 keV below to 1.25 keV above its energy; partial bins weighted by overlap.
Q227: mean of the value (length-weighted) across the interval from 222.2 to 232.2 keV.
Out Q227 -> 1.31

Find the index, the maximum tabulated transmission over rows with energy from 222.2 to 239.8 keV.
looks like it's 1.49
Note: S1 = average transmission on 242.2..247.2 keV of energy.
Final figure 1.68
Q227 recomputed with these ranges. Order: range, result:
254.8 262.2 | 1.61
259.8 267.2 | 1.7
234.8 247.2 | 1.57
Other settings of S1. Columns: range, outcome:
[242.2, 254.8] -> 1.67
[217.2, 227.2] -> 1.41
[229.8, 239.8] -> 1.34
